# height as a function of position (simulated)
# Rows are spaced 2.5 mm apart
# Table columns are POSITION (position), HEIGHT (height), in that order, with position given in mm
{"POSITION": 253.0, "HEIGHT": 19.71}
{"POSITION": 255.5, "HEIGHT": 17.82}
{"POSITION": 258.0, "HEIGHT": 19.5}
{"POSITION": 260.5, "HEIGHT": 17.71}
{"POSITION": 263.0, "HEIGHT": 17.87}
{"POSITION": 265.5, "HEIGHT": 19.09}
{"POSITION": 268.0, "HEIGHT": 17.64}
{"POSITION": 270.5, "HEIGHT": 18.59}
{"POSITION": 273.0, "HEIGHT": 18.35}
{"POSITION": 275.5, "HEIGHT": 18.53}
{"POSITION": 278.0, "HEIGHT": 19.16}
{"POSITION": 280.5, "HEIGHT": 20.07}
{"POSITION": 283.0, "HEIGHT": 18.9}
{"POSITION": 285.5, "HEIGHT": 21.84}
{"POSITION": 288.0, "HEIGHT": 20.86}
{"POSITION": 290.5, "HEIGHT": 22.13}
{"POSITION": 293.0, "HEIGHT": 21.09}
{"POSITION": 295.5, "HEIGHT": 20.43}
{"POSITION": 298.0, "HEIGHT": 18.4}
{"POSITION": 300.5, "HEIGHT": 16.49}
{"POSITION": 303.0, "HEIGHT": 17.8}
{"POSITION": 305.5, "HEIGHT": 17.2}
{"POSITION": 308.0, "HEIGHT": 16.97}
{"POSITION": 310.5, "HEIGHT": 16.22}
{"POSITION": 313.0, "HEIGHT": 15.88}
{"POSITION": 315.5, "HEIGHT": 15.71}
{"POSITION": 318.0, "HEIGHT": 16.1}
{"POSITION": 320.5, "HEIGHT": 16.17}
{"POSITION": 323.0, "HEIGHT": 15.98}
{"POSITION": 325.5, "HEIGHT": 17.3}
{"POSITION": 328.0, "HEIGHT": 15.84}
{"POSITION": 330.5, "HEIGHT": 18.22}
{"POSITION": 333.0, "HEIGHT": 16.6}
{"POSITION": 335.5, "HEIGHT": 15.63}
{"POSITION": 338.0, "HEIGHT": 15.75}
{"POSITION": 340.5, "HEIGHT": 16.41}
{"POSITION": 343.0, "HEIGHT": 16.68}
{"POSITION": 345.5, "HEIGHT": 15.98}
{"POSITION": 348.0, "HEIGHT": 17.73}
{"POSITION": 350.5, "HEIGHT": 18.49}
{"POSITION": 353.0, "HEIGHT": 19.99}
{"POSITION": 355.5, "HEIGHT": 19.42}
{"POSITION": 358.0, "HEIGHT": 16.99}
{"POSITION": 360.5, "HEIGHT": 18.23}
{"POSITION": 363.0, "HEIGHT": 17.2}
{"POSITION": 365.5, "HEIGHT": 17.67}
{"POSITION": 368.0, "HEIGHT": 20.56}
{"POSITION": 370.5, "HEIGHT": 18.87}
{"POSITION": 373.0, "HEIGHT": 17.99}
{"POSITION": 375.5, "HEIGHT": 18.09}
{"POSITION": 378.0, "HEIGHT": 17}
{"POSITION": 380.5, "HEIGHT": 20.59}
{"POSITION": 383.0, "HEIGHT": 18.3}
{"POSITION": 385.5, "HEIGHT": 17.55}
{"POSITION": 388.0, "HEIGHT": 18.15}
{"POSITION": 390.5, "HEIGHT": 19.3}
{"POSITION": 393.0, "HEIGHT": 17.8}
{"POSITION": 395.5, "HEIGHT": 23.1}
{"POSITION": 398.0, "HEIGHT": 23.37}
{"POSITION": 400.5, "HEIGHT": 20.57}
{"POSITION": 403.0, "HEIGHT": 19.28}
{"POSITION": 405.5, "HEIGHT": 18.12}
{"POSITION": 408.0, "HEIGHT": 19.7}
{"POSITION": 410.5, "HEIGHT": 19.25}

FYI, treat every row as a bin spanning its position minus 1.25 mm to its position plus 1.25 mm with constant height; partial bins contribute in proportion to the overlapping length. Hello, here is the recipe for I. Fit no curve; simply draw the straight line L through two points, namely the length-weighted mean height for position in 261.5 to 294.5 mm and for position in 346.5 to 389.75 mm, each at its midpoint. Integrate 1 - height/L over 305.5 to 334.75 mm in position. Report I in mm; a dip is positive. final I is 3.9 mm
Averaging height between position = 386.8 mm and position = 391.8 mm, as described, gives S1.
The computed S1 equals 18.7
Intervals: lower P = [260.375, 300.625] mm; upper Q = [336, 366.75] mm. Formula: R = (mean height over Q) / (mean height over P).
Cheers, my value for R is 0.90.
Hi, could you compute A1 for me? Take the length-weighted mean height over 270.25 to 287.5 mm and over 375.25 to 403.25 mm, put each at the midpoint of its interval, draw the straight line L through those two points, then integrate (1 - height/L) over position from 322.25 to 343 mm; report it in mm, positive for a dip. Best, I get 3.17 mm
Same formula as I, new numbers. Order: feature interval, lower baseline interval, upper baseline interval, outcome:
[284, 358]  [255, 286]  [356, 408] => 4.6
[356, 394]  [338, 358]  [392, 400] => 2.8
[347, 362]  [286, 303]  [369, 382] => 0.3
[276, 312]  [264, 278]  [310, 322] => -3.8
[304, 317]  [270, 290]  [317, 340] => 0.9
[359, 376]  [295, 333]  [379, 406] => 0.4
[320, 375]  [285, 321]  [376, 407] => 3.9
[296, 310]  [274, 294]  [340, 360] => 1.5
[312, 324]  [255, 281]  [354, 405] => 1.8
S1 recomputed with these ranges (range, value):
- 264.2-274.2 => 18.4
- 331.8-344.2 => 16.2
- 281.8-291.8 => 20.9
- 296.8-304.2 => 17.6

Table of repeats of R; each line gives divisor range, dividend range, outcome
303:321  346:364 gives 1.11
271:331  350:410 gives 1.05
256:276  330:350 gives 0.90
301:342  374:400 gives 1.17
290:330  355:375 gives 1.05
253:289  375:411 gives 1.02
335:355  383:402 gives 1.15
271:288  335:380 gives 0.91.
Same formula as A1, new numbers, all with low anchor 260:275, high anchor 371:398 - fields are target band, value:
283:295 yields -1.8 mm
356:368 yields 0.6 mm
